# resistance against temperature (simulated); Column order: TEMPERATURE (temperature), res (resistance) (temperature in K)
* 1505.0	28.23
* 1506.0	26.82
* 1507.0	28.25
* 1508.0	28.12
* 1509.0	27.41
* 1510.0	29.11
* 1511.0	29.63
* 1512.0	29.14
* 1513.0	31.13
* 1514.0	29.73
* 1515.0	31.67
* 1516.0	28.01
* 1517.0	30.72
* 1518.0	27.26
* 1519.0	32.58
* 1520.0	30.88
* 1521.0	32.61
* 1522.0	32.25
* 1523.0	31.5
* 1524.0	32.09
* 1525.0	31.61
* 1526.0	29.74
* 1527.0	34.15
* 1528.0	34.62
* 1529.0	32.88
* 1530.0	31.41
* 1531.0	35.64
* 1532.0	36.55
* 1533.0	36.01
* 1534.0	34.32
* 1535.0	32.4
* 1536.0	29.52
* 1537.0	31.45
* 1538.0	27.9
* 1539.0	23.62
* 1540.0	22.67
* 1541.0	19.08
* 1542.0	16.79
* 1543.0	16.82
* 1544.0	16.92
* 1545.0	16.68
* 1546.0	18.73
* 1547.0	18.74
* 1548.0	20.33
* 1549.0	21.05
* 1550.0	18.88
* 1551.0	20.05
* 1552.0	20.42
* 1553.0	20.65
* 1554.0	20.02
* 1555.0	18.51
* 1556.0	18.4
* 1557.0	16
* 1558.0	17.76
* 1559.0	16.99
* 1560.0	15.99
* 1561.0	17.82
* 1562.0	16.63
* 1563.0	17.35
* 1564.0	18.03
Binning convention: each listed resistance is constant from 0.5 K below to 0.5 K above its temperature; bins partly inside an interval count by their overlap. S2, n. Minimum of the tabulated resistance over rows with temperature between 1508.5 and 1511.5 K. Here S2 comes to 27.41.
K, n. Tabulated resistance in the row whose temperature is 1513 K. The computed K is 31.13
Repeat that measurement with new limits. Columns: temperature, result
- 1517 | 30.72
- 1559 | 16.99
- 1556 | 18.4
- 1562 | 16.63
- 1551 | 20.05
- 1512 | 29.14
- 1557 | 16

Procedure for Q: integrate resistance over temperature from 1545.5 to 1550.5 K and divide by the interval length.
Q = 19.5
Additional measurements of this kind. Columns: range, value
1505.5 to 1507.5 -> 27.5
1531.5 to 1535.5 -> 34.8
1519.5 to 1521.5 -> 31.7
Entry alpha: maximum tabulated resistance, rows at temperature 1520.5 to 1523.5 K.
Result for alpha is 32.61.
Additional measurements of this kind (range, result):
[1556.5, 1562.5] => 17.82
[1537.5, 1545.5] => 27.9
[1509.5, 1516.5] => 31.67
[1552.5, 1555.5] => 20.65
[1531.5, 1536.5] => 36.55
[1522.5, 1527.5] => 34.15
